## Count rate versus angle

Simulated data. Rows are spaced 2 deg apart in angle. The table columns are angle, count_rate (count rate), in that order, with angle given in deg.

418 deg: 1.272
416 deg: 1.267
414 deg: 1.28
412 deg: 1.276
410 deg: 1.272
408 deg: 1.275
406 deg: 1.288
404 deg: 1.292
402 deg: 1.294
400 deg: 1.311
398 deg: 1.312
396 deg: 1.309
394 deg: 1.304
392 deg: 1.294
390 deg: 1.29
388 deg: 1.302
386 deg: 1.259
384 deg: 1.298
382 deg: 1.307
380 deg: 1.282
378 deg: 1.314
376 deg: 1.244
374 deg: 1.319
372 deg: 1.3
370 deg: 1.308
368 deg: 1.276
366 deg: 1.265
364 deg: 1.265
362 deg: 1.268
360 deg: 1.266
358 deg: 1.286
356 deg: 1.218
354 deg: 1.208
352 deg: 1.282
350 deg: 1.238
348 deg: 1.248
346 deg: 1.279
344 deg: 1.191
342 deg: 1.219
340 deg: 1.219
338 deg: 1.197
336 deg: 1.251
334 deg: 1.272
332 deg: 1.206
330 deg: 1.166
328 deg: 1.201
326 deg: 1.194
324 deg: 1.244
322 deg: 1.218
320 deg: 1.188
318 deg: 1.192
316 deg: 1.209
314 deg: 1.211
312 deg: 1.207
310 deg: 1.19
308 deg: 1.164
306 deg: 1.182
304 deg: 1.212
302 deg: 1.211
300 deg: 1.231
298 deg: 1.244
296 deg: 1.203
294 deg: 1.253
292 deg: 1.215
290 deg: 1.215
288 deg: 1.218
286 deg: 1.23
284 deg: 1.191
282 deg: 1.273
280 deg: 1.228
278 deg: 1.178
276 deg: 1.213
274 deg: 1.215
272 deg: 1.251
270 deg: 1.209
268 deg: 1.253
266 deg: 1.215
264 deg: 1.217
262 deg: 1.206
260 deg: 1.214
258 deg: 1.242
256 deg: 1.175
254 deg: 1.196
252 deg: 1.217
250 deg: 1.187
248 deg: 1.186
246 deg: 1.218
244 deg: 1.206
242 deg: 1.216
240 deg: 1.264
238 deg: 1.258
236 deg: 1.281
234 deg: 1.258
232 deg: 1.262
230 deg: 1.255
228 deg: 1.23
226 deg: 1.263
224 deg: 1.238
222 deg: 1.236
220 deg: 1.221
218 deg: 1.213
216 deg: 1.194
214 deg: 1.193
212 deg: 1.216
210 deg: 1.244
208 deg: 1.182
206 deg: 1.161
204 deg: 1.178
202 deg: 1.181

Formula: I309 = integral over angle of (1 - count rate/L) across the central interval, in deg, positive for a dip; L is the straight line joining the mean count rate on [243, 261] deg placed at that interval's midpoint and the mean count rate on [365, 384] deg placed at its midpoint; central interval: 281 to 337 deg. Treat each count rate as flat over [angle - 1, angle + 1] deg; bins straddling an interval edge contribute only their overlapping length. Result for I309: 1.4 deg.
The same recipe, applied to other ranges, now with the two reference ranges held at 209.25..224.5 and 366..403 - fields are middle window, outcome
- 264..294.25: 0.58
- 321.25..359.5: 1.38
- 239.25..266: 0.52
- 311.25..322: 0.52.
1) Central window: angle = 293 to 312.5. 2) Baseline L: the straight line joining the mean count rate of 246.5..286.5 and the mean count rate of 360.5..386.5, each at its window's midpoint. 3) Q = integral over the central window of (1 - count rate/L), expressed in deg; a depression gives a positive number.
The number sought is 0.5 deg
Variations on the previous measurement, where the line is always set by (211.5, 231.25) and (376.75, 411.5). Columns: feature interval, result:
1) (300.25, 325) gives 1.2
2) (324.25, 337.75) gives 0.6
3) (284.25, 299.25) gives 0.4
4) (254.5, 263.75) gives 0.2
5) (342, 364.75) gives 0.5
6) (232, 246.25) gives -0.1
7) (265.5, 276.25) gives 0.2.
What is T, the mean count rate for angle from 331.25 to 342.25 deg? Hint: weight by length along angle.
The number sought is 1.23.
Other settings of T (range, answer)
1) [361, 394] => 1.29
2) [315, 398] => 1.25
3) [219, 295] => 1.23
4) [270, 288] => 1.22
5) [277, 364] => 1.22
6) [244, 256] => 1.2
